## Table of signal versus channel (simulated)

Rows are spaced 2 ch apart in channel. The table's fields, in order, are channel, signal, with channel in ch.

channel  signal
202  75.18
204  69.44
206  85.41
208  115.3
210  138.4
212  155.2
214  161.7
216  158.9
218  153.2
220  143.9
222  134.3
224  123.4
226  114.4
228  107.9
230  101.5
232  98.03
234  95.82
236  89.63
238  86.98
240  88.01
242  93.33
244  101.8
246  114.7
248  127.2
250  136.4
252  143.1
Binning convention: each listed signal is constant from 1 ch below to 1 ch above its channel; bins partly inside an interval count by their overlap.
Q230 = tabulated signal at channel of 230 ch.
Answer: 101.5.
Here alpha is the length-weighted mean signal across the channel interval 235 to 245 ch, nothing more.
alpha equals 92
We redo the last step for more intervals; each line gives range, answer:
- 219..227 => 129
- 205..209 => 100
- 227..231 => 105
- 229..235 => 98.5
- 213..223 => 150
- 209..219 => 153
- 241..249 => 109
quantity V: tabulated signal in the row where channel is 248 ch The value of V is 127.2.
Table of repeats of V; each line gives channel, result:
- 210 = 138.4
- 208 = 115.3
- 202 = 75.18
